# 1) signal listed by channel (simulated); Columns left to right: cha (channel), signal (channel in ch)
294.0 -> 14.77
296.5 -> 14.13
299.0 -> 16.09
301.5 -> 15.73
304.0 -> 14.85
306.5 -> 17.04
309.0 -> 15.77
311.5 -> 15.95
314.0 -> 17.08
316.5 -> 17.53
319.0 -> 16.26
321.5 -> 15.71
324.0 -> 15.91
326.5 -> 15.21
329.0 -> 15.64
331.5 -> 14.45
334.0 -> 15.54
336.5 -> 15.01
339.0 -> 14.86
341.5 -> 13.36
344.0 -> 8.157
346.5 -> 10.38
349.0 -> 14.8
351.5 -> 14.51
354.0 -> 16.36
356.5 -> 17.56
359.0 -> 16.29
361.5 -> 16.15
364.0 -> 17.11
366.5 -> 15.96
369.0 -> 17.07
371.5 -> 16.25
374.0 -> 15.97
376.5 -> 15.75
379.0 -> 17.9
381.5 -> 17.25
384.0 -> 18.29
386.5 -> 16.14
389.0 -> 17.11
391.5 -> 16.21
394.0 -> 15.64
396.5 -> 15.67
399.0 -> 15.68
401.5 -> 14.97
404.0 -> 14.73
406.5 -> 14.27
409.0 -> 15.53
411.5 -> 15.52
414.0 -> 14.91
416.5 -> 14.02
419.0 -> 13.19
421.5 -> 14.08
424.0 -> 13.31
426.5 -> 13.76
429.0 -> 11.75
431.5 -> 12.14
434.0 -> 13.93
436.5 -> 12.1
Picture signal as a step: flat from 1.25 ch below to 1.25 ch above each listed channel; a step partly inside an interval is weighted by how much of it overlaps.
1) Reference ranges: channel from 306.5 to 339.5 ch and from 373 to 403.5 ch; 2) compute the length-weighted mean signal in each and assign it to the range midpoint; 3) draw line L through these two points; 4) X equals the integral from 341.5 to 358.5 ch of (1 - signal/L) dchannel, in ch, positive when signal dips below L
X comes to 2.5 ch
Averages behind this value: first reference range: 15.8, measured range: 13.7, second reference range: 16.3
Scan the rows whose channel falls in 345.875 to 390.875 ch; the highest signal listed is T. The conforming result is 18.29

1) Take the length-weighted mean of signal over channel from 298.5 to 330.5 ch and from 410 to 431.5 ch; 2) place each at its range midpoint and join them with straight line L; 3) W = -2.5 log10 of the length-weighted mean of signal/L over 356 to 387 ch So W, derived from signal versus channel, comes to -0.13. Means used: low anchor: 16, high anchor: 13.7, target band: 16.7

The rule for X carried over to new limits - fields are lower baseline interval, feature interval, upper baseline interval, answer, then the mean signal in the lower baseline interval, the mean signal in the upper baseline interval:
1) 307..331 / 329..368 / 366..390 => 4.0 ch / 16.1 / 16.8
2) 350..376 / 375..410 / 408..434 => -2.4 ch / 16.3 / 13.8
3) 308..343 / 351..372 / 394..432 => -2.0 ch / 15.5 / 14.3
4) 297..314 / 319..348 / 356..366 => 3.8 ch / 15.9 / 16.7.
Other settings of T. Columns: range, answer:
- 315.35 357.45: 17.56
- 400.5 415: 15.53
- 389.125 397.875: 16.21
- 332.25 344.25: 15.54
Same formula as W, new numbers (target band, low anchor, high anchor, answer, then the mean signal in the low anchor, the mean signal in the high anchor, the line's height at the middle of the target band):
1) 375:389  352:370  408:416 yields -0.07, 16.5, 15.2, 16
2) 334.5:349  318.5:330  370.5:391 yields 0.25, 15.7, 16.8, 16.1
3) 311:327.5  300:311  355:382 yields -0.02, 15.9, 16.6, 16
